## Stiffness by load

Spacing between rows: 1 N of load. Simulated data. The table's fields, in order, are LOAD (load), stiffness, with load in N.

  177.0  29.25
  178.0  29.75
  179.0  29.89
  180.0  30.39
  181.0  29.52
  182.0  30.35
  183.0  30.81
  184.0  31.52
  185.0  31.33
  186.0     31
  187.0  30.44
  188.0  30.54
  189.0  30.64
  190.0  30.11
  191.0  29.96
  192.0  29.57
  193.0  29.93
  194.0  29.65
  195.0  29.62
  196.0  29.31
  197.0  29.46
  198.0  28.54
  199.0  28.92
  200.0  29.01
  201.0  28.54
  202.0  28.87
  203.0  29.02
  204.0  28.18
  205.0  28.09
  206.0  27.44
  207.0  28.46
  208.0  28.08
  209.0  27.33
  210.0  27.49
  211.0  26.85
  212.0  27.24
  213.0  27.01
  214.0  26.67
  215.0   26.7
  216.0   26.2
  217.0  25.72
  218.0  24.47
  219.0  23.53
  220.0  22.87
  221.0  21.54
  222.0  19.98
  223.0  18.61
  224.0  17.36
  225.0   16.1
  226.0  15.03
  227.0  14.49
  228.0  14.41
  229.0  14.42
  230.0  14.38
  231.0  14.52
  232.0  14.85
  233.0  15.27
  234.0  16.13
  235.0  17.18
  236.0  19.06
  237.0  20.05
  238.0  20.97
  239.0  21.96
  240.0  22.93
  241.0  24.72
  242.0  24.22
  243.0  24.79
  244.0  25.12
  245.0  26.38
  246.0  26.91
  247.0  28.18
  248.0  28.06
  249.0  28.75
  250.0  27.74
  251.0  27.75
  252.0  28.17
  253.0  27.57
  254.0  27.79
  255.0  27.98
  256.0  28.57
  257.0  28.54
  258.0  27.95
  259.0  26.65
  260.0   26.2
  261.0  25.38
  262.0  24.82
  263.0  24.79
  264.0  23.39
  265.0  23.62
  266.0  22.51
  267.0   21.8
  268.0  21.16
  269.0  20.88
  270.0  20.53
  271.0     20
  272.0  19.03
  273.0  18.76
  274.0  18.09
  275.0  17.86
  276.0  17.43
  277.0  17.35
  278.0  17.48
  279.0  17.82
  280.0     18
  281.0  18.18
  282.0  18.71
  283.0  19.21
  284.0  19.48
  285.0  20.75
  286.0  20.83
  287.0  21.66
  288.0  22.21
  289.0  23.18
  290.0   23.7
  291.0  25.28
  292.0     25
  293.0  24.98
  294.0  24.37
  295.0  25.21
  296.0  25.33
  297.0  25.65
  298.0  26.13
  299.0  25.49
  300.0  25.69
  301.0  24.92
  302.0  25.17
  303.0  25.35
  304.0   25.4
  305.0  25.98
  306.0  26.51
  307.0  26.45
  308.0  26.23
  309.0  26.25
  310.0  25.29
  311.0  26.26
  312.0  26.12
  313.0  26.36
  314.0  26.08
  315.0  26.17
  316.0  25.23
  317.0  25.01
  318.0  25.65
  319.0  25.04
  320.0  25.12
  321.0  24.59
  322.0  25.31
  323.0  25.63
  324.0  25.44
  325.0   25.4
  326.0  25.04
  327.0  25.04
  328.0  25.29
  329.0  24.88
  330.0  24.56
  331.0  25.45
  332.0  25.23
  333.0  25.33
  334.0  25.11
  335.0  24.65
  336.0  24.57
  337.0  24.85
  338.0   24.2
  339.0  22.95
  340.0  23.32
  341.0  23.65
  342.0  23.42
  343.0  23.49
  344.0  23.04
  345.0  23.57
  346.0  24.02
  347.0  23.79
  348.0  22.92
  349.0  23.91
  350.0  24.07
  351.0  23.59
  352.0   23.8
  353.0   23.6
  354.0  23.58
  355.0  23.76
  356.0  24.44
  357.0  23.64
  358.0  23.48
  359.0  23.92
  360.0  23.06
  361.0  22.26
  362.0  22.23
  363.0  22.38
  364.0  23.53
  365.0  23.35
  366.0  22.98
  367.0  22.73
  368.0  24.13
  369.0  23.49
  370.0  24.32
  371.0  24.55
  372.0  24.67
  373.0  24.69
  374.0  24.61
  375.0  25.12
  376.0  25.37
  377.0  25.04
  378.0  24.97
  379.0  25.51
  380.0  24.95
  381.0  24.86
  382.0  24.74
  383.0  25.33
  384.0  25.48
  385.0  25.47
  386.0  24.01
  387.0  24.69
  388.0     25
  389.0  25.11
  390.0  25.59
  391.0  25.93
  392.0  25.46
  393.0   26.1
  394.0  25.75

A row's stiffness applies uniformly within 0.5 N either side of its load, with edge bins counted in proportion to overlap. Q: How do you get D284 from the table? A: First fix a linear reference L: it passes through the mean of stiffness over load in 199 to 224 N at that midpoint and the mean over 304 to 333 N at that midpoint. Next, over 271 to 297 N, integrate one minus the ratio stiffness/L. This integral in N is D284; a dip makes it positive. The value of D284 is 4.9 N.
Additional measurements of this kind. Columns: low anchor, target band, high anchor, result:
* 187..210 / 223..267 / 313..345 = 7.74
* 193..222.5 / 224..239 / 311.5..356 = 5.74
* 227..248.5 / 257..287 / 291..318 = 2.51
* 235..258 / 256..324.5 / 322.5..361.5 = 3.85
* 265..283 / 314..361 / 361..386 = -4.06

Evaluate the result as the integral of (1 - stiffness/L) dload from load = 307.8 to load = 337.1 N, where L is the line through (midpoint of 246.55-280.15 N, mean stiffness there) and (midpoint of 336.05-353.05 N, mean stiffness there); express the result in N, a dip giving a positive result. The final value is -2.1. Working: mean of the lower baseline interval 23.6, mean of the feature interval 25.4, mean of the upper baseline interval 23.7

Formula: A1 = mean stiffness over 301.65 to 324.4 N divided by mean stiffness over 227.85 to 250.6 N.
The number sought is 1.20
